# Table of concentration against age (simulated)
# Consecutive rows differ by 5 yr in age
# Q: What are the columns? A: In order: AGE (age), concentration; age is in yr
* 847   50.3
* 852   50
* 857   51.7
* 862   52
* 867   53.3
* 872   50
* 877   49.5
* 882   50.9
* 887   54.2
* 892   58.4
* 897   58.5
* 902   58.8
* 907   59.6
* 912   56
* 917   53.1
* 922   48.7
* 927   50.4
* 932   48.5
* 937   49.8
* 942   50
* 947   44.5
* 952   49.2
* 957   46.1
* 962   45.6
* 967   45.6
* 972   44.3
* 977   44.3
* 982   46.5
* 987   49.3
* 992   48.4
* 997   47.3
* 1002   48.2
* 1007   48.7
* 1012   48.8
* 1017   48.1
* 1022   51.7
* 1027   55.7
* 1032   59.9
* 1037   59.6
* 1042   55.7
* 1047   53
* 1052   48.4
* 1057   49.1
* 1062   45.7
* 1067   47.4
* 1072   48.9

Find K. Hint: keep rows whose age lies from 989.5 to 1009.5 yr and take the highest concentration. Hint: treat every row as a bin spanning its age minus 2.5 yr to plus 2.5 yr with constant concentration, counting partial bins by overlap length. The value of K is 48.7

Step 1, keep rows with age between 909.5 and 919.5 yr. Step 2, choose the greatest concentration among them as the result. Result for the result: 56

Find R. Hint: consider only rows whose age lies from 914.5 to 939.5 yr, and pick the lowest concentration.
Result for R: 48.5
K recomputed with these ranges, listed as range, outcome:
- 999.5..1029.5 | 55.7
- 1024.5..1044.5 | 59.9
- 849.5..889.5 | 54.2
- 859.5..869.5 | 53.3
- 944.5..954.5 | 49.2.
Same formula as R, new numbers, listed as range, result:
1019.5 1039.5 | 51.7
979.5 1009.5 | 46.5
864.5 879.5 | 49.5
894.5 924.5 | 48.7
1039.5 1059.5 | 48.4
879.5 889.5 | 50.9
